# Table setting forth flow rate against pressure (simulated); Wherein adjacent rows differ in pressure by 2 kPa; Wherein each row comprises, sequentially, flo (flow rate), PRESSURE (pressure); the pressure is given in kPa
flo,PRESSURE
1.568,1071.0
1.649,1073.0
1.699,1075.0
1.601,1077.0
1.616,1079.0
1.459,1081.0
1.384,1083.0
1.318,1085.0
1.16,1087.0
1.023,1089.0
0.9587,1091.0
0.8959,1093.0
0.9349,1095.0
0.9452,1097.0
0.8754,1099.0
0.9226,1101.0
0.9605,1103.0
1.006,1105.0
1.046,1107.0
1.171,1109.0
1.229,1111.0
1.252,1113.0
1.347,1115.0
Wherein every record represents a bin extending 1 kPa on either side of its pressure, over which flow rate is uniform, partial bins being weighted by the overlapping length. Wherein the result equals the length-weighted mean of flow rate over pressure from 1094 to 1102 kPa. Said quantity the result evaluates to 0.92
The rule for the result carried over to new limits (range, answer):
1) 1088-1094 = 0.959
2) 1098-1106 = 0.941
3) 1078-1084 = 1.49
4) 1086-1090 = 1.09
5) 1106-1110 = 1.11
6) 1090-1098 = 0.934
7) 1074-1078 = 1.65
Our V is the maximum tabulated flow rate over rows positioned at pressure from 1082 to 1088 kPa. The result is 1.384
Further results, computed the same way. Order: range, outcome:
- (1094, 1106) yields 1.006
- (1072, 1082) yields 1.699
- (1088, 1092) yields 1.023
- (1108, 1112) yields 1.229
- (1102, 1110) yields 1.171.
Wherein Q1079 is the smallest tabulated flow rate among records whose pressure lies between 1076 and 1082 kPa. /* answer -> 1.459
